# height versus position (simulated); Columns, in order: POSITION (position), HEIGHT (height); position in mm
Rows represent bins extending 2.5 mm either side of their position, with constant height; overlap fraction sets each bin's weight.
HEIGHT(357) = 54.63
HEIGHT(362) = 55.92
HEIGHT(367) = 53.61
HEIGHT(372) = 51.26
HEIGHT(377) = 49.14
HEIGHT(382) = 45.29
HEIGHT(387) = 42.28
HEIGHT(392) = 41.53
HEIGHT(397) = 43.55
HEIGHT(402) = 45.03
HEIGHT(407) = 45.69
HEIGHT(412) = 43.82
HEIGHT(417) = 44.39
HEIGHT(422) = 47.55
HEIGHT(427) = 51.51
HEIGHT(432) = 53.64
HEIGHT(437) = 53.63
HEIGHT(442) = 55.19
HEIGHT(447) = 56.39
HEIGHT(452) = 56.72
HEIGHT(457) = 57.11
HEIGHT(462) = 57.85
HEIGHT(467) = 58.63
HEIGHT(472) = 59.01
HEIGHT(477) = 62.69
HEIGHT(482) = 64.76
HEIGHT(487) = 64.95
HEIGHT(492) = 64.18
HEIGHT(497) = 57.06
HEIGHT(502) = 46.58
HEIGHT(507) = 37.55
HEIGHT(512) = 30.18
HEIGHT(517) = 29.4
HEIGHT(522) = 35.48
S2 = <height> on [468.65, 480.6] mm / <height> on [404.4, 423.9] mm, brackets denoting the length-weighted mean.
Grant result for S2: 1.3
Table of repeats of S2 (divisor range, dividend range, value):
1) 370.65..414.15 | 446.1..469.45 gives 1.27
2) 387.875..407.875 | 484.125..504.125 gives 1.34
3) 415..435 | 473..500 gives 1.26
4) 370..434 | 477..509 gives 1.22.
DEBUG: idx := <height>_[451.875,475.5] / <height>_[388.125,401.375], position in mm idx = 1.36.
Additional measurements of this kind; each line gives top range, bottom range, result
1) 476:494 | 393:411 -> 1.45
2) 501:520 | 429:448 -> 0.64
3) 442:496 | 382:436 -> 1.30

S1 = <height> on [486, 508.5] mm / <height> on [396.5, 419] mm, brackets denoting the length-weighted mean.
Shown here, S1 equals 1.21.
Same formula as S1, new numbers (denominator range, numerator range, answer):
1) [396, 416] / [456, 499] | 1.37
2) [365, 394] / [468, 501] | 1.30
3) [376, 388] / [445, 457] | 1.24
